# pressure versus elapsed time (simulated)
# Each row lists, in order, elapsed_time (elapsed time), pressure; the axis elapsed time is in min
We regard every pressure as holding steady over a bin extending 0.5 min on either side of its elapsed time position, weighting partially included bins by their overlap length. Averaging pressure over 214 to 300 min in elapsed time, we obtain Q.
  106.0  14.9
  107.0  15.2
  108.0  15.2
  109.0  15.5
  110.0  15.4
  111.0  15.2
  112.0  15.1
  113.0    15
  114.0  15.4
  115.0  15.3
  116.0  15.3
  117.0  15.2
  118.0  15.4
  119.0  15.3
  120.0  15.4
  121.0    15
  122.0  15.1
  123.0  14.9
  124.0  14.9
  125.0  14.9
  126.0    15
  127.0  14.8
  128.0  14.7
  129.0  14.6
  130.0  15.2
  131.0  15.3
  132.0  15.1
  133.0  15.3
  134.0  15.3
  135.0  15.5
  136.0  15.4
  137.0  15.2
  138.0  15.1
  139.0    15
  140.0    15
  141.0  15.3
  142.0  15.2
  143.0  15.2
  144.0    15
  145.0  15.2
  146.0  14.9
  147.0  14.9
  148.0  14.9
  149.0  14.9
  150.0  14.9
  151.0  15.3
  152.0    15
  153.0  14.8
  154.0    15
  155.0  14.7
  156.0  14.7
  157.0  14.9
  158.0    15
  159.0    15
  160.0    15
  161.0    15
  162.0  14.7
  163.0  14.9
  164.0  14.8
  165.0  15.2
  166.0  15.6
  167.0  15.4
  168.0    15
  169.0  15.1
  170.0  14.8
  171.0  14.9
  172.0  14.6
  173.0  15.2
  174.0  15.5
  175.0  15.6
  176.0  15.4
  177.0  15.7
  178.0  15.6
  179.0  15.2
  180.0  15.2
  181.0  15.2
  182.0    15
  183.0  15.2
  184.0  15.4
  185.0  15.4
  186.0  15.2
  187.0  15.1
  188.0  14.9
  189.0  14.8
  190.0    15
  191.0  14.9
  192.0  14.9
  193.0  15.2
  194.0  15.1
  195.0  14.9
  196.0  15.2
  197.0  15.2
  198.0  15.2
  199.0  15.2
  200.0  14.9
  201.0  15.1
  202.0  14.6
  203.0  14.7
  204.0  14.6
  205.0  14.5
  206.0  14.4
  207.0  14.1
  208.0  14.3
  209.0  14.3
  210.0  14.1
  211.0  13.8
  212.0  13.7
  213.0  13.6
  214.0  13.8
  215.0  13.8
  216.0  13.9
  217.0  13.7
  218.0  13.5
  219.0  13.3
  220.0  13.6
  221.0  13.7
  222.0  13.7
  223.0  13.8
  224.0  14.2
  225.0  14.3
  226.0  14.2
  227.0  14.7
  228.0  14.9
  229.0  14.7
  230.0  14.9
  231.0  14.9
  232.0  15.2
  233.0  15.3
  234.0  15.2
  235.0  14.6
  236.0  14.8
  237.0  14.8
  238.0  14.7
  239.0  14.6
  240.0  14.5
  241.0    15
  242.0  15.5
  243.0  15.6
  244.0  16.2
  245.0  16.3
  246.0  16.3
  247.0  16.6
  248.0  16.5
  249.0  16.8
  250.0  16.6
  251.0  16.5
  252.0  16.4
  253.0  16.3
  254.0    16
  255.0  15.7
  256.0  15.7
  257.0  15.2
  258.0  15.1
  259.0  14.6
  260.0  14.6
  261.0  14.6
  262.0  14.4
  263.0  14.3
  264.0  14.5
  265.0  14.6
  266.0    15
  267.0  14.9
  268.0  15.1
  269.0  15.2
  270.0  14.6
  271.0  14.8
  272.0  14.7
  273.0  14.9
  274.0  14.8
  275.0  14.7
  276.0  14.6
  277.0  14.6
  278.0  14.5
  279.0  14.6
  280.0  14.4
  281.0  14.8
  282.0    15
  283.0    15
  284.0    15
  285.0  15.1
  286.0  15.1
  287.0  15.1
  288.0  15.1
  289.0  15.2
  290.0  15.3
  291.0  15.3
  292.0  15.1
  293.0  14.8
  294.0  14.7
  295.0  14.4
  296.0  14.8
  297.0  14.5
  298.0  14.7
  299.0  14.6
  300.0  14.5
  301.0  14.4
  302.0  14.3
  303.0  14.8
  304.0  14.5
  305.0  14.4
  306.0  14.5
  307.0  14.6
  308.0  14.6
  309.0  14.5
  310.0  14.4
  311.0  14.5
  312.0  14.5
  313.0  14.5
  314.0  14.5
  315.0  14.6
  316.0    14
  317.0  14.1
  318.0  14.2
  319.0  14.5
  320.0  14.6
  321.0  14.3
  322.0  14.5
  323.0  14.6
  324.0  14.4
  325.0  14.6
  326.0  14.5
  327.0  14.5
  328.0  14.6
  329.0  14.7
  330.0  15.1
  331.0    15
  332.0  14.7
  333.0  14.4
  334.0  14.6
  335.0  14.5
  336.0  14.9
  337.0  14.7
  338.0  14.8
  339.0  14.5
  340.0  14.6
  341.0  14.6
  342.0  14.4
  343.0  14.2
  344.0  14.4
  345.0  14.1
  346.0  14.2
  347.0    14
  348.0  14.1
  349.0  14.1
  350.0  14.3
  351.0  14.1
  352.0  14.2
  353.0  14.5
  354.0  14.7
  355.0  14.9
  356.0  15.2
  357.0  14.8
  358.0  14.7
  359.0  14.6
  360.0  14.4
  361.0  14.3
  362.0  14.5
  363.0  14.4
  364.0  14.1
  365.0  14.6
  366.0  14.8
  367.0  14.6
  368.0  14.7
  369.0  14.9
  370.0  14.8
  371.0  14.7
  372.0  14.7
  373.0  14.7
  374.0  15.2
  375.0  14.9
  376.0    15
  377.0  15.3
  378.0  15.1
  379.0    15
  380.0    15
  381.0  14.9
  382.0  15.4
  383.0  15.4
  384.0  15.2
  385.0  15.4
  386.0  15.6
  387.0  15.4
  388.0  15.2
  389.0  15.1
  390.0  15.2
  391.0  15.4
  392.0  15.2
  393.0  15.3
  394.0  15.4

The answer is 14.9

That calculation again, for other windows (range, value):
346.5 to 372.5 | 14.5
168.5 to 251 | 14.9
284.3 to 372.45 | 14.6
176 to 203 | 15.1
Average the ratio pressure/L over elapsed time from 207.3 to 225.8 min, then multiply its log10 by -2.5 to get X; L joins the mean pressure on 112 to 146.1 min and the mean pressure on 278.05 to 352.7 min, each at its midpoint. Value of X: 0.08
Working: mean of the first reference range 15.1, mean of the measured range 13.8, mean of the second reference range 14.6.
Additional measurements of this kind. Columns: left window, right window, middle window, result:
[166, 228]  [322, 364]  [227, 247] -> -0.04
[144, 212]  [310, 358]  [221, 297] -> -0.02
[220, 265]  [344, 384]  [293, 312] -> 0.03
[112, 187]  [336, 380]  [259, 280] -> 0.01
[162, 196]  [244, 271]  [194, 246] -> 0.05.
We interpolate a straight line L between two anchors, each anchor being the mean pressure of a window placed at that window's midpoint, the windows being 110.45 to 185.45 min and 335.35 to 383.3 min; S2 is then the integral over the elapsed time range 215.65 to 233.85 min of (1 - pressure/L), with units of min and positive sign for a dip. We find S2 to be 0.8 min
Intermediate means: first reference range 15.1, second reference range 14.6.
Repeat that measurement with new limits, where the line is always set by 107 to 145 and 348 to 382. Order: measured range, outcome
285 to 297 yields -0.1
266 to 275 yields 0.0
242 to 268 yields -1.1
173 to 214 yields 0.4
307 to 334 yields 0.5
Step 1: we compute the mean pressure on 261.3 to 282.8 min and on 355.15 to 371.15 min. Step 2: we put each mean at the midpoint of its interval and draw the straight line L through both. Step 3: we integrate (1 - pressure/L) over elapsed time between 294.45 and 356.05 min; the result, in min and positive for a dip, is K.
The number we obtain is 0.73 min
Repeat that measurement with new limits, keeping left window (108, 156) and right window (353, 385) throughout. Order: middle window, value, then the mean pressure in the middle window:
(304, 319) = 0.5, 14.4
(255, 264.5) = 0.1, 14.8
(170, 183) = -0.2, 15.2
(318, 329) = 0.3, 14.5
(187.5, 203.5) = 0.0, 15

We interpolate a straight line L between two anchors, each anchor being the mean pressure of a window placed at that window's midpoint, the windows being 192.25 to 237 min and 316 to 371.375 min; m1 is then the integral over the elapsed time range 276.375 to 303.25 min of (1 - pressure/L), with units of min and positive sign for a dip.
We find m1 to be -0.6 min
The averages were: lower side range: 14.4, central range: 14.8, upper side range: 14.5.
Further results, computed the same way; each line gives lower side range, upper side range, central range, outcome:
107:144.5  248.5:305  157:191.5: -0.07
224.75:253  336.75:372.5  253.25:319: 1.24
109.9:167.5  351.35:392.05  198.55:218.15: 1.02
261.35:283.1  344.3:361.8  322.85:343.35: -0.17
